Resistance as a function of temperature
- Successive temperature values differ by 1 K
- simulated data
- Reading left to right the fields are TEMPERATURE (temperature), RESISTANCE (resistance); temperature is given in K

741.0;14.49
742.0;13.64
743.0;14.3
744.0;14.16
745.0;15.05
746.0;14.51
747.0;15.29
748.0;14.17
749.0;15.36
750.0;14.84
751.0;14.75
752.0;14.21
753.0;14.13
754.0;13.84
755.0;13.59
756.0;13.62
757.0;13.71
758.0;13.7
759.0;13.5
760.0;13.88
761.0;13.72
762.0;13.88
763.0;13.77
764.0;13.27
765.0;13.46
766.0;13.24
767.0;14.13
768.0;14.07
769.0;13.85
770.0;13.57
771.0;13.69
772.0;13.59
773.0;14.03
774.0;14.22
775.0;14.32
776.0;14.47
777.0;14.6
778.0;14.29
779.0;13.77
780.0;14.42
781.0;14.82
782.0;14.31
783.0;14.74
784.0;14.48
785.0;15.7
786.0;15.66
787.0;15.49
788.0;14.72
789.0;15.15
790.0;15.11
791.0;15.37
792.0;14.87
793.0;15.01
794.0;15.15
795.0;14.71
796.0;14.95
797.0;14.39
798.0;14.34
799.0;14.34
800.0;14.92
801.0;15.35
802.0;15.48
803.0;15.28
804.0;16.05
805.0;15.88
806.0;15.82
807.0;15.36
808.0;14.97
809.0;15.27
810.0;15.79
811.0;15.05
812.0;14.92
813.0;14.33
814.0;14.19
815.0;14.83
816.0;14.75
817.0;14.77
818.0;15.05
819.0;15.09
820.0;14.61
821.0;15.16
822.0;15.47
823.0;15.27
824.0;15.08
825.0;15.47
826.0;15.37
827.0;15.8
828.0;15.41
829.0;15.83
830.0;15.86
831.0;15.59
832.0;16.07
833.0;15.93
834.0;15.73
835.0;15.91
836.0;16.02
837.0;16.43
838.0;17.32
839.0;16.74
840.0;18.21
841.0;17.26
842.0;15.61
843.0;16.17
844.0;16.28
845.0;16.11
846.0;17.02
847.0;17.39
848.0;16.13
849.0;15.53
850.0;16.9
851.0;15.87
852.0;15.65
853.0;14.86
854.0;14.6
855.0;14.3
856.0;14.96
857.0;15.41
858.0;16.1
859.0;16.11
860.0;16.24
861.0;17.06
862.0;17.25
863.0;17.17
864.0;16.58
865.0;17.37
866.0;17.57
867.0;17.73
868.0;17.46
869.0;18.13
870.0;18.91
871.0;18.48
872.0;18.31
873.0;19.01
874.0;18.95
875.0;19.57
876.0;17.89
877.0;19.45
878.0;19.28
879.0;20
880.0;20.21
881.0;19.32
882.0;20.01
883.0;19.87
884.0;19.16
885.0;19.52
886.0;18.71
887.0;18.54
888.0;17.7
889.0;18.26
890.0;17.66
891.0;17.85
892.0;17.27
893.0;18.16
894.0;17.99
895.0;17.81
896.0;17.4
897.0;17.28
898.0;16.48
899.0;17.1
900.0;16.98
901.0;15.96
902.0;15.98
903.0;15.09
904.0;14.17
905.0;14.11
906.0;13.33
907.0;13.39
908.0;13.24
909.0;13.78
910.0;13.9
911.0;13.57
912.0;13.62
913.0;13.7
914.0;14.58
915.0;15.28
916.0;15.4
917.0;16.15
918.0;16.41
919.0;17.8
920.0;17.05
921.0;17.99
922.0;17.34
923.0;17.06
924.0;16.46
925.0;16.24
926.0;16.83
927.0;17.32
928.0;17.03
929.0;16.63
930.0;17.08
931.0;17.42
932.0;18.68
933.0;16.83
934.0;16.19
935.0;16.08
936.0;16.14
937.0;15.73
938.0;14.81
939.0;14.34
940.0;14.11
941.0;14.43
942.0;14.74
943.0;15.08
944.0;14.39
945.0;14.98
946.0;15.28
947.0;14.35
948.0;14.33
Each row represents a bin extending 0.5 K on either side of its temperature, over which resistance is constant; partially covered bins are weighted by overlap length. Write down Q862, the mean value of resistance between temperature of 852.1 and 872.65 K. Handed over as 16.7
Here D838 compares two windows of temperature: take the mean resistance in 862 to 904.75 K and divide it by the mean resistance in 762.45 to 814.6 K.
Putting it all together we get 1.2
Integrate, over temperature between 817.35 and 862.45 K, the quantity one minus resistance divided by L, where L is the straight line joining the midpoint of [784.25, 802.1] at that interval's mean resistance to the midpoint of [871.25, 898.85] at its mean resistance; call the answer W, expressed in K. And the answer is 2.42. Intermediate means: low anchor 15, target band 15.9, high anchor 18.6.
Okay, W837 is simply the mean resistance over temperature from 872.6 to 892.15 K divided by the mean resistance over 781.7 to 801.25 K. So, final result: 1.27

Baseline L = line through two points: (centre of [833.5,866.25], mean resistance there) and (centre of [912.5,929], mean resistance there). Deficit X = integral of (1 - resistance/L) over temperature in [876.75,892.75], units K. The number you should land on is -2.5 K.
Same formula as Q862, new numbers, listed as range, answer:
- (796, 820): 15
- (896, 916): 14.9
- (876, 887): 19.4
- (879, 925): 16.7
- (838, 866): 16.3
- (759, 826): 14.7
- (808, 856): 15.7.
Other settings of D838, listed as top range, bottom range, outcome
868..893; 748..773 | 1.35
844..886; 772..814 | 1.17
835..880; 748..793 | 1.19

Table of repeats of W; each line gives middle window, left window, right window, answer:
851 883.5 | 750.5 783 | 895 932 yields -4.9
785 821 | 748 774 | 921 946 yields -1.6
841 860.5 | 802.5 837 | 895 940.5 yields -0.5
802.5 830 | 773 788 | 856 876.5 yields 1.0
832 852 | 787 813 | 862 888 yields 0.8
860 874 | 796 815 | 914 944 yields -1.9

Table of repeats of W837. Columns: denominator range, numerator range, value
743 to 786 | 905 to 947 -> 1.10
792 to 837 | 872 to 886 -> 1.27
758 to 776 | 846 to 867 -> 1.18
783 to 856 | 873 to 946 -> 1.08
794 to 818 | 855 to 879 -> 1.17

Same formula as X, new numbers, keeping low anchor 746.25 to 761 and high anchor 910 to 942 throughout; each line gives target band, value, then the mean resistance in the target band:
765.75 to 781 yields 0.4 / 14.1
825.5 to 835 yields -0.5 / 15.7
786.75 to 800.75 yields -0.3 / 14.9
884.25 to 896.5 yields -1.9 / 18.1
